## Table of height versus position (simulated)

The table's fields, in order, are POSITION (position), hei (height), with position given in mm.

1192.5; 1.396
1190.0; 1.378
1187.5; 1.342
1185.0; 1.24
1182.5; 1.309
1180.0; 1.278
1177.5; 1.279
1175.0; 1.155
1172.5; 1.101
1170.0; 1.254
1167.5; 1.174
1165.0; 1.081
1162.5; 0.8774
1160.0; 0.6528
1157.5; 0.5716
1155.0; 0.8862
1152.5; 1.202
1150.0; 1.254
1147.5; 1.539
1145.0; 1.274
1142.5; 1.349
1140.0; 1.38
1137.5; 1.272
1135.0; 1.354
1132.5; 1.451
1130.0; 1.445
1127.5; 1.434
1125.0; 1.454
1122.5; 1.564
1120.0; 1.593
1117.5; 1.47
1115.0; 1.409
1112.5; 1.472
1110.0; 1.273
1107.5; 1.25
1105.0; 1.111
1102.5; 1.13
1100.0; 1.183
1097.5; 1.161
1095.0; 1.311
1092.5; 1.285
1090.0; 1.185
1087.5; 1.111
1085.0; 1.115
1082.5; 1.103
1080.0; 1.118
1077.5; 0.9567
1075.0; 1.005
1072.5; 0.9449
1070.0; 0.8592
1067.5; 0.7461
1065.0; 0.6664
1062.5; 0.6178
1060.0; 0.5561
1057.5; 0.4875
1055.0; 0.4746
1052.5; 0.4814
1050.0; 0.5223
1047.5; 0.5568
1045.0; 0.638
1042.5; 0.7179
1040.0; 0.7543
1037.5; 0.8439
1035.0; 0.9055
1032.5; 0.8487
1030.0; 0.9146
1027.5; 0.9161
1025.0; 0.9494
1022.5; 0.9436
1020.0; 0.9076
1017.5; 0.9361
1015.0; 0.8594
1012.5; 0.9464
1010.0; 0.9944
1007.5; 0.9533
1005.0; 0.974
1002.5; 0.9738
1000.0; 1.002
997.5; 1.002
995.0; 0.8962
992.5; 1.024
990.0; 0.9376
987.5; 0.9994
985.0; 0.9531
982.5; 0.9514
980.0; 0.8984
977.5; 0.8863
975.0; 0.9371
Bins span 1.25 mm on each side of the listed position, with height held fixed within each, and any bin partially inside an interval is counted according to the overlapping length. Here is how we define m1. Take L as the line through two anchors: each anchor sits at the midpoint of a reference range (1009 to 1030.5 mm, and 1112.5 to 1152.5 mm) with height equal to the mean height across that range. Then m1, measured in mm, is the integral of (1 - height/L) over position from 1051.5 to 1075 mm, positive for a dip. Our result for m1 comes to 9.5 mm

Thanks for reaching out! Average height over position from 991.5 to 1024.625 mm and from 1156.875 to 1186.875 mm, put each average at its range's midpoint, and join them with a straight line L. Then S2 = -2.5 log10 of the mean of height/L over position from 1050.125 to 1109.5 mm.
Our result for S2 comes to 0.08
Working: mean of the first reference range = 0.954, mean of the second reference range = 1.1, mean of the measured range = 0.946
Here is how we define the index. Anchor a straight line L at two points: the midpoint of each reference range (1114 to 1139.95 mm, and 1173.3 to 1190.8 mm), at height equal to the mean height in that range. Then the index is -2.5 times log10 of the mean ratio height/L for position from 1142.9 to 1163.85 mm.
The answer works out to 0.291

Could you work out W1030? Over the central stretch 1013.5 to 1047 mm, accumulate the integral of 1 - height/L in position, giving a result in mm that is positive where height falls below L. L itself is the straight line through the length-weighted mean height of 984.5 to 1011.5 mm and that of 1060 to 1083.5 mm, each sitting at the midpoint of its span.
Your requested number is 2.9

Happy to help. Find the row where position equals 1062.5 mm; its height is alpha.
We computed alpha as 0.6178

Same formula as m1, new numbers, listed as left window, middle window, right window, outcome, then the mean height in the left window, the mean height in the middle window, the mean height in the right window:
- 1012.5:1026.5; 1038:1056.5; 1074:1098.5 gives 7.46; 0.922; 0.601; 1.14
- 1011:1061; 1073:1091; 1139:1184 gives -3.51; 0.76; 1.08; 1.14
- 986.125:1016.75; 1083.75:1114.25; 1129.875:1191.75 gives -3.01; 0.963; 1.22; 1.2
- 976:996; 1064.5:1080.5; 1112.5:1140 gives 4.51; 0.944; 0.9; 1.44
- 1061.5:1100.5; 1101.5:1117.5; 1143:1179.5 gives -3.66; 1.02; 1.29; 1.1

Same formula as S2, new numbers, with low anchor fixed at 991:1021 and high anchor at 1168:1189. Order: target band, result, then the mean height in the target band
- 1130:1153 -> -0.15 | 1.35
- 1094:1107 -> -0.06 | 1.18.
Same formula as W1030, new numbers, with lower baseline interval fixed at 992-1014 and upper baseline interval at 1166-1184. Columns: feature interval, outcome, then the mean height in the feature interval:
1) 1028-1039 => 1.48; 0.878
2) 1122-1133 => -3.00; 1.46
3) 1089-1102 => -1.36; 1.22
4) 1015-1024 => 0.68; 0.92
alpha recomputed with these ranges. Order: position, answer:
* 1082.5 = 1.103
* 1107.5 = 1.25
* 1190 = 1.378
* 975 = 0.9371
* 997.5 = 1.002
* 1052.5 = 0.4814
